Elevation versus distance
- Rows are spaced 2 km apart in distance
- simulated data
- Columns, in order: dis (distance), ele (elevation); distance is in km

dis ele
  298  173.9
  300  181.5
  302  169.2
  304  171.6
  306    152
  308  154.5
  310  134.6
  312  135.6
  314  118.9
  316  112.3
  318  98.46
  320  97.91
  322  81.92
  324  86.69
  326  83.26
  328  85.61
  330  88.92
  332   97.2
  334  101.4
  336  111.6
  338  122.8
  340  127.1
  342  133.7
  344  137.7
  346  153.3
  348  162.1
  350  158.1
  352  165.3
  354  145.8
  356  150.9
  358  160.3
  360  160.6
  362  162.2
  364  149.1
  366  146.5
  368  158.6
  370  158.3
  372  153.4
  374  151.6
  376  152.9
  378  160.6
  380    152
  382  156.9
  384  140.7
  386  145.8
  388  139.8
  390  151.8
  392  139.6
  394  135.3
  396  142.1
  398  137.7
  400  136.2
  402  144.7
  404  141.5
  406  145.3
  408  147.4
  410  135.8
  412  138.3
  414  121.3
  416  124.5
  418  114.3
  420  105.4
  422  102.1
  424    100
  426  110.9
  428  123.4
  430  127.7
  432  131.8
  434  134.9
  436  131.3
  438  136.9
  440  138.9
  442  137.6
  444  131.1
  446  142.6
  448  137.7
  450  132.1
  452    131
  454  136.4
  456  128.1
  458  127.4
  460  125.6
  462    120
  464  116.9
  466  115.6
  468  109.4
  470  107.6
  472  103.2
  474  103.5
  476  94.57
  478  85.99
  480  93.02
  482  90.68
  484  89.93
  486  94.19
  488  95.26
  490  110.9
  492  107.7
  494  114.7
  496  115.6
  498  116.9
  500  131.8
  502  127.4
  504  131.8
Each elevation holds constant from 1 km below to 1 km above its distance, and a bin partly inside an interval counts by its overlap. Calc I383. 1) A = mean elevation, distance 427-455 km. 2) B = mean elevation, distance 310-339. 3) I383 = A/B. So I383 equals 1.30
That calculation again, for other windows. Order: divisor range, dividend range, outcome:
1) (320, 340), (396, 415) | 1.43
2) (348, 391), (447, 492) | 0.72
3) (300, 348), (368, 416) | 1.19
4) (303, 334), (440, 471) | 1.12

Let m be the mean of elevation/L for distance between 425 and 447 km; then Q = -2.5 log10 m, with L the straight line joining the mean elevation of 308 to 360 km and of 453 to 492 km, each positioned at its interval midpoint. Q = -0.18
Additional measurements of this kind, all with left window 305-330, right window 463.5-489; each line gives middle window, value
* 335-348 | -0.22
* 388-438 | -0.24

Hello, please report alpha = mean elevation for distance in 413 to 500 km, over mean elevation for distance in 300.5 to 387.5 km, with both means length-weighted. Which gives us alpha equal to 0.86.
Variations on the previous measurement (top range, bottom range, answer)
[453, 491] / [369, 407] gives 0.74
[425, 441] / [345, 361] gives 0.82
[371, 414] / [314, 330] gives 1.54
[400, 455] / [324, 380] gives 0.94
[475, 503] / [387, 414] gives 0.75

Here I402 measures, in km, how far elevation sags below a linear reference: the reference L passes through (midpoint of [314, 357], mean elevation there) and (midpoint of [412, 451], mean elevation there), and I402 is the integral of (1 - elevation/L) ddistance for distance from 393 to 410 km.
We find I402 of -2.4 km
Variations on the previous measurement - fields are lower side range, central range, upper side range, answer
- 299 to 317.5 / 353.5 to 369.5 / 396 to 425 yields -2.0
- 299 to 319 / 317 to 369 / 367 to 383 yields 7.6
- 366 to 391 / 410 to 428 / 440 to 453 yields 3.3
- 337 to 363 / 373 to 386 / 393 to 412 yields -0.7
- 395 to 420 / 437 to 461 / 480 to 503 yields -2.4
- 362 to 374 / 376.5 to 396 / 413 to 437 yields -0.6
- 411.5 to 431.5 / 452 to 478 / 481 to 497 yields -1.8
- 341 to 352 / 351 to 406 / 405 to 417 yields -2.5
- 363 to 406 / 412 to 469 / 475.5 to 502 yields -0.6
